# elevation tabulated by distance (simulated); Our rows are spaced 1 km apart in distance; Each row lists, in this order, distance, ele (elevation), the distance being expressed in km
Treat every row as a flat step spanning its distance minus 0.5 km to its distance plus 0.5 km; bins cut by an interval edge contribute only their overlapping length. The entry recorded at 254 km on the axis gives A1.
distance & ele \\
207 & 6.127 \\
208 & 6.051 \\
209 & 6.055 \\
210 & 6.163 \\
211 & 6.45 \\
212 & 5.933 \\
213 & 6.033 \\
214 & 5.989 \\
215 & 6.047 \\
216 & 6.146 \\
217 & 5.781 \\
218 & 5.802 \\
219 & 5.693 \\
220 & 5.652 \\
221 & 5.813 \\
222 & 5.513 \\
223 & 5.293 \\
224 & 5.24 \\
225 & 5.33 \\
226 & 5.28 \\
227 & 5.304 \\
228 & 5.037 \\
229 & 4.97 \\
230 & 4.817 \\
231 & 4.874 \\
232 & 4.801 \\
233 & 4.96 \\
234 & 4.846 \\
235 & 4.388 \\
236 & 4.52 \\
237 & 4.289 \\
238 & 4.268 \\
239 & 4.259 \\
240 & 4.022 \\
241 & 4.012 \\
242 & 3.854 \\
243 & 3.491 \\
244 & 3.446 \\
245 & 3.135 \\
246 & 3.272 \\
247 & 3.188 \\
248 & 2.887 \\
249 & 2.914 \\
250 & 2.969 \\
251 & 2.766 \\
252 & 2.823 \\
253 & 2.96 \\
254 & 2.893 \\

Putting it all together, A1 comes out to 2.893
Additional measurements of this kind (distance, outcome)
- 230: 4.817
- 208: 6.051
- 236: 4.52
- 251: 2.766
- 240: 4.022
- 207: 6.127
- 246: 3.272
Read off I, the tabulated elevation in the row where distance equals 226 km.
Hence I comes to 5.28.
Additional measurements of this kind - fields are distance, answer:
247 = 3.188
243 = 3.491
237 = 4.289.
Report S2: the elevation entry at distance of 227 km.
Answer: 5.304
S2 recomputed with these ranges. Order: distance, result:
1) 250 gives 2.969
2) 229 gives 4.97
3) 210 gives 6.163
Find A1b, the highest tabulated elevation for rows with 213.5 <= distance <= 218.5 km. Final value 6.146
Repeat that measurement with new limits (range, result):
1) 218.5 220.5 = 5.693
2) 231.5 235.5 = 4.96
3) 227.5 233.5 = 5.037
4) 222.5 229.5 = 5.33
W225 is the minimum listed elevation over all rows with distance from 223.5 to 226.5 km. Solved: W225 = 5.24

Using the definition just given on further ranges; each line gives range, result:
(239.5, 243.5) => 3.491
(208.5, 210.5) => 6.055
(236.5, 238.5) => 4.268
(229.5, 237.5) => 4.289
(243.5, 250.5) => 2.887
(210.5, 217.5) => 5.781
